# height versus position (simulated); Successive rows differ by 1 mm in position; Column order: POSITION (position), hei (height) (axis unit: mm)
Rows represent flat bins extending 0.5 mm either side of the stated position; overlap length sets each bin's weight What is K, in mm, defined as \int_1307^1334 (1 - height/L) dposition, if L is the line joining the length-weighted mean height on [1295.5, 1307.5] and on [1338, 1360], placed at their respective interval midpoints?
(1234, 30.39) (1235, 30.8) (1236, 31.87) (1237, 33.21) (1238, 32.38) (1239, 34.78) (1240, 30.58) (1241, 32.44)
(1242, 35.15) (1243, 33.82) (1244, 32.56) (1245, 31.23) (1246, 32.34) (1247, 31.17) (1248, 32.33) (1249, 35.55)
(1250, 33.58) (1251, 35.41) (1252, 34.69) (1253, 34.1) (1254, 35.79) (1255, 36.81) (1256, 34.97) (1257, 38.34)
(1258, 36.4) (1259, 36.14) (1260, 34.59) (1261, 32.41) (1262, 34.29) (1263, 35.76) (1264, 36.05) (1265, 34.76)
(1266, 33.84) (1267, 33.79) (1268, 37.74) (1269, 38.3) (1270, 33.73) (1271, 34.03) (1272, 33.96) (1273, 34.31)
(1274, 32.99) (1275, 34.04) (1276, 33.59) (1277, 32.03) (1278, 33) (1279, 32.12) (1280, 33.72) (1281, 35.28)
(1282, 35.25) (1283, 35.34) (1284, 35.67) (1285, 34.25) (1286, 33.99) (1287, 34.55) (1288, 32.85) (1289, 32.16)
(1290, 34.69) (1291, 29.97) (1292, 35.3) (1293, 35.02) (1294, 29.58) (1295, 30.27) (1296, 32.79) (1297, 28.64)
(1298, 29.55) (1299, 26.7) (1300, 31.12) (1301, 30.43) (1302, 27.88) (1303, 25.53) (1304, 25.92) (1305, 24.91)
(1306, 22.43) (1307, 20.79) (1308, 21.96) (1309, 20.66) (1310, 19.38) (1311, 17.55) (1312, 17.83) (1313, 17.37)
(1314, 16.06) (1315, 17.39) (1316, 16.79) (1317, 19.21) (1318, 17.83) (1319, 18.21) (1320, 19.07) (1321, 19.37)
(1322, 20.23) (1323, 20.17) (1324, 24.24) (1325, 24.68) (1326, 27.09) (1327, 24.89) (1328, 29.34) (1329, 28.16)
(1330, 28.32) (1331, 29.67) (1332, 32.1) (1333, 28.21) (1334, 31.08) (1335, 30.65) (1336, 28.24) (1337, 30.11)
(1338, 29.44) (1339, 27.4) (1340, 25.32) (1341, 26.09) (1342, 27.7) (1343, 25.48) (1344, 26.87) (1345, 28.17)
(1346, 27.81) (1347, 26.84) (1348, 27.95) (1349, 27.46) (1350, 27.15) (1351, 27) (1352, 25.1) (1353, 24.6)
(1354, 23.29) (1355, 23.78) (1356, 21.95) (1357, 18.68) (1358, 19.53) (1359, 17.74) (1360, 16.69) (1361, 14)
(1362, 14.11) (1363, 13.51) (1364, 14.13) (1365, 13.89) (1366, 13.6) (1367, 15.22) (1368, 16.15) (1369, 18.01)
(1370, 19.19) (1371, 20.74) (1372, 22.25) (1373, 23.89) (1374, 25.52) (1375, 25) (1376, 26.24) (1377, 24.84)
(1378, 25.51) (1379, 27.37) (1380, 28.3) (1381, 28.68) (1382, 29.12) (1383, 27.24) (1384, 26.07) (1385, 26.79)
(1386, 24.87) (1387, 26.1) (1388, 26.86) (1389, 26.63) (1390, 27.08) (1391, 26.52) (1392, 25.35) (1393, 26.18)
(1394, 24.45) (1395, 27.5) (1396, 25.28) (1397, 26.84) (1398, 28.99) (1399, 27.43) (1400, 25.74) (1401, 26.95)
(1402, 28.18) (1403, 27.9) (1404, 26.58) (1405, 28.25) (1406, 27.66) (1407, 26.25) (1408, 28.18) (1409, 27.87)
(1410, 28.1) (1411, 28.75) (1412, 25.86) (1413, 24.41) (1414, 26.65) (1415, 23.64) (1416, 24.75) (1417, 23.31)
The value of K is 4.07 mm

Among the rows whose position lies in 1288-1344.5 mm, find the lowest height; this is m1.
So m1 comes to 16.06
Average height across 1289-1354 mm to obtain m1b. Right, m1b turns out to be 25.8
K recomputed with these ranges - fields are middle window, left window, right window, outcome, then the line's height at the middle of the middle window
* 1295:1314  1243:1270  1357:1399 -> 3.6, 30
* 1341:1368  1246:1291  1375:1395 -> 6.7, 28.6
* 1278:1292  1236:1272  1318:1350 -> -1.2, 31.2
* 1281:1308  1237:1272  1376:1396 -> 1.3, 32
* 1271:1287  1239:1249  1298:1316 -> -4.1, 27.1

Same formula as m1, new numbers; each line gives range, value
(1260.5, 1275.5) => 32.41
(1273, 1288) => 32.03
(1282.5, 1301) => 26.7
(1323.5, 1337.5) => 24.24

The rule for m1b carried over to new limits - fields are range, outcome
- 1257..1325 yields 29.1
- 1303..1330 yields 21.4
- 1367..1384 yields 24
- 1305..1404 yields 23.8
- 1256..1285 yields 34.7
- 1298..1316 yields 22.6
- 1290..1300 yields 31.1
